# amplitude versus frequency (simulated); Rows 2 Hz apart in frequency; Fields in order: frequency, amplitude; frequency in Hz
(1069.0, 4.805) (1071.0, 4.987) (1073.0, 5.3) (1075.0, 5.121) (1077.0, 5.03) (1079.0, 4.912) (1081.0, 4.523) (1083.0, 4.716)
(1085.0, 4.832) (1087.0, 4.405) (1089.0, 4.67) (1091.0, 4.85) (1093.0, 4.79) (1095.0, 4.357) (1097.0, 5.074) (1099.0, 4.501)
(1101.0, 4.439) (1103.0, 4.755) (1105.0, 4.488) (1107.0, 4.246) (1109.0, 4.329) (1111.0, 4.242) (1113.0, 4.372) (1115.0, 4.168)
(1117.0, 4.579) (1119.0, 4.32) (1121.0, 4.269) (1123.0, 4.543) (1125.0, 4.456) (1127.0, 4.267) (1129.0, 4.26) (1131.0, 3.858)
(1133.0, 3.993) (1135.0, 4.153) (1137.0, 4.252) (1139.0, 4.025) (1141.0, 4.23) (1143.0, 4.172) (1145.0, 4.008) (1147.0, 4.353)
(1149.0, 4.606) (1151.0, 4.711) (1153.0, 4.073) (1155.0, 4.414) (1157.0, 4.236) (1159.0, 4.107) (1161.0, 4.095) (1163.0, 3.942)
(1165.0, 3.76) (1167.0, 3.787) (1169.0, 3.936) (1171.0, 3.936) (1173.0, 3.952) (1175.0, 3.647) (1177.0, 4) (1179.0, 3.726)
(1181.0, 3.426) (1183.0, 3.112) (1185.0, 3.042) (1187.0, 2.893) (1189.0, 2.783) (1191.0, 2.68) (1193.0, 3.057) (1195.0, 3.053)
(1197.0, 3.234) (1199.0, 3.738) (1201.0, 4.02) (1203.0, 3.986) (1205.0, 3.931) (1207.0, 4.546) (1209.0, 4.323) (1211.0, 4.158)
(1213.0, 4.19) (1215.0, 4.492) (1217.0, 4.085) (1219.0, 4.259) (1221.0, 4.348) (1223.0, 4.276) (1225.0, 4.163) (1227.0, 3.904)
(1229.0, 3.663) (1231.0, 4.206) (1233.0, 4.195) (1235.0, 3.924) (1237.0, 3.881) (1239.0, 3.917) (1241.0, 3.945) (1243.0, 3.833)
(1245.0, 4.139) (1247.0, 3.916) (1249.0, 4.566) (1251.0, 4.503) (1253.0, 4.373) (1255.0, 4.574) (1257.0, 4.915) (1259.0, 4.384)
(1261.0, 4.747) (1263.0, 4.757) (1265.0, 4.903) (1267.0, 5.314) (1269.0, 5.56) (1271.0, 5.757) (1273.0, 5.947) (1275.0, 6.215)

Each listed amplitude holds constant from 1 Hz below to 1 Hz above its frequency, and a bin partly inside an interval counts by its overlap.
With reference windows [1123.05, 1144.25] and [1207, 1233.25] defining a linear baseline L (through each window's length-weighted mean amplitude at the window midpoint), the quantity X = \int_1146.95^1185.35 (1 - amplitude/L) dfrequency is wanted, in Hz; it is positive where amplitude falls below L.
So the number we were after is 2.16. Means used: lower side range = 4.18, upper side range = 4.19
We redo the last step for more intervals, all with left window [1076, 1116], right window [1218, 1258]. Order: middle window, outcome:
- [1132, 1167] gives 2.0 Hz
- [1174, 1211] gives 6.7 Hz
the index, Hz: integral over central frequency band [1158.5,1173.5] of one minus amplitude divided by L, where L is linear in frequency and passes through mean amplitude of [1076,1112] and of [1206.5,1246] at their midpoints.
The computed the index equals 1.4 Hz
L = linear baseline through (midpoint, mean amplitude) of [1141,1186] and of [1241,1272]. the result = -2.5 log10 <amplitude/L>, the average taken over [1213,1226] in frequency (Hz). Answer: 0.03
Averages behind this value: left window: 3.96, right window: 4.66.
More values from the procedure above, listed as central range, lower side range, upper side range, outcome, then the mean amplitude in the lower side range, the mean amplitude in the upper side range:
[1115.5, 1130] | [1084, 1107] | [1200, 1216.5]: 0.037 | 4.63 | 4.2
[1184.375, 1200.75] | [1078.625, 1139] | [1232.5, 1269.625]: 0.387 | 4.44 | 4.43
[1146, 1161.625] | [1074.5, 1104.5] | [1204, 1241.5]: 0.026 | 4.72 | 4.13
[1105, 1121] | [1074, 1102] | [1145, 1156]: 0.065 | 4.73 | 4.39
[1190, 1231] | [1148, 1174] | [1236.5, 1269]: 0.104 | 4.12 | 4.46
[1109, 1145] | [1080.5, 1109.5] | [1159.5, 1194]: -0.016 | 4.6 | 3.52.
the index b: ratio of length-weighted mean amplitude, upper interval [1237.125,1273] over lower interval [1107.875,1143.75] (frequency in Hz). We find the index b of 1.09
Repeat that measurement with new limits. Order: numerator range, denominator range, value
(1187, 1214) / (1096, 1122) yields 0.82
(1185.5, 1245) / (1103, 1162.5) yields 0.90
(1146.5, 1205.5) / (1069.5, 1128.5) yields 0.81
